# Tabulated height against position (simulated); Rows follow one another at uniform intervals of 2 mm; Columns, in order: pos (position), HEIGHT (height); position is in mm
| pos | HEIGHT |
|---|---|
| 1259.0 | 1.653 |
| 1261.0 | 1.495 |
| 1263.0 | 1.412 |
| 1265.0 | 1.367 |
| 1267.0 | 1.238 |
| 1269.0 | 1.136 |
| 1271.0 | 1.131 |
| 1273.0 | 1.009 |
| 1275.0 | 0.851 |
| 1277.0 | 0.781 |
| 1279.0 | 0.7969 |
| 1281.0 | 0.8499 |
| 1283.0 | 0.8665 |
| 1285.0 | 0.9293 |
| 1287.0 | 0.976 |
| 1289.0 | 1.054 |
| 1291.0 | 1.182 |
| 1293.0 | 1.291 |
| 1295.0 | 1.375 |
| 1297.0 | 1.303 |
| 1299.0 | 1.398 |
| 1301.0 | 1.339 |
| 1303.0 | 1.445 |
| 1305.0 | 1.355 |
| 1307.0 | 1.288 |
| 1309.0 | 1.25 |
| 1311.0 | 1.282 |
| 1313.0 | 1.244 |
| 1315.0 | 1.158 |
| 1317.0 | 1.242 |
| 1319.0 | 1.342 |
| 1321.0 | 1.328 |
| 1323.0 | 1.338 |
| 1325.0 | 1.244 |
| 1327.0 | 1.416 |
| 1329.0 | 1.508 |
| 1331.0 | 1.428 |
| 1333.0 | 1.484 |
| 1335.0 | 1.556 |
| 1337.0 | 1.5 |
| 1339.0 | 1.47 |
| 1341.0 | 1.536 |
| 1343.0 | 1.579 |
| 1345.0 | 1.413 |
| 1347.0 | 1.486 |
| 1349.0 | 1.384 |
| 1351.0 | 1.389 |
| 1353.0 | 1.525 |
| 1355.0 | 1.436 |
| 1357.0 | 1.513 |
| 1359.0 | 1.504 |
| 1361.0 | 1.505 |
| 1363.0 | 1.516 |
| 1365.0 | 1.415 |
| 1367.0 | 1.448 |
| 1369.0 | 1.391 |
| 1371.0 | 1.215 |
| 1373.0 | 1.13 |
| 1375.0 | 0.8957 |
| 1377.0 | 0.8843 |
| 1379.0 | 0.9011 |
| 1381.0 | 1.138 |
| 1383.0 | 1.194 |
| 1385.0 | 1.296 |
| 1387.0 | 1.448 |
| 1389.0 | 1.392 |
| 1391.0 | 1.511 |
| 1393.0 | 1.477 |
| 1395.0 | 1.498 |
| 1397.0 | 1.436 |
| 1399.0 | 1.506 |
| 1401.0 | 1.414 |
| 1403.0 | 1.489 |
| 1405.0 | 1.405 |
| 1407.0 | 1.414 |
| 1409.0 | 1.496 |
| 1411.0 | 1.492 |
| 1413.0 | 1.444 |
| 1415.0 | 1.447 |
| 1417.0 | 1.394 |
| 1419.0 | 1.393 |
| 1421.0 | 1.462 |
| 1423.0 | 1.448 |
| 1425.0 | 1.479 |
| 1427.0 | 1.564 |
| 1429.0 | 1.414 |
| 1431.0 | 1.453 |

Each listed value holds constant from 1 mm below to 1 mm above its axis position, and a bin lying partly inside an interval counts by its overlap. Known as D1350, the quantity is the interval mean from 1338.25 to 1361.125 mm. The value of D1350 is 1.48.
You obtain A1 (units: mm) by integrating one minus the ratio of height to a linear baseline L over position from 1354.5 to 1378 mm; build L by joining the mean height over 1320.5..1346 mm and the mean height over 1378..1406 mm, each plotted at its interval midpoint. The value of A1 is 1.4 mm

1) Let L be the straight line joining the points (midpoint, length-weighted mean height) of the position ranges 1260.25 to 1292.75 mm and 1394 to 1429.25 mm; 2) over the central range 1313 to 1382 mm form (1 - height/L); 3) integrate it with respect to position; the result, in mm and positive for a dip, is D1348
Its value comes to -4.9 mm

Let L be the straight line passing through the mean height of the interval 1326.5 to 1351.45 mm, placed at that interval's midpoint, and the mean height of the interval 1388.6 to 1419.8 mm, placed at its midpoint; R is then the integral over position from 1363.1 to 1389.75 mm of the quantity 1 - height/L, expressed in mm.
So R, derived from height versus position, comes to 4.4 mm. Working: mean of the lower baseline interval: 1.48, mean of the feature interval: 1.22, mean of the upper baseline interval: 1.45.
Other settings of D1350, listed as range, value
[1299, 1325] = 1.3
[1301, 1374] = 1.4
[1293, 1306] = 1.36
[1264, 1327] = 1.18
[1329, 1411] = 1.39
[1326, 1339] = 1.48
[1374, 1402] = 1.29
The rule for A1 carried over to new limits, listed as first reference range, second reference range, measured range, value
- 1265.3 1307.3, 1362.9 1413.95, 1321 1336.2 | -2.6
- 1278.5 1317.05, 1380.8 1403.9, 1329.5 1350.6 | -3.2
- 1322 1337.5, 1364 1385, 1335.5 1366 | -4.0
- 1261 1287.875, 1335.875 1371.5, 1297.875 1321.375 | -1.5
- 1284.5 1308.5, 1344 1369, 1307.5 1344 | -0.8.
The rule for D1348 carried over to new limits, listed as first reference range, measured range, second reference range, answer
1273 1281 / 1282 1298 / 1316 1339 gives -2.14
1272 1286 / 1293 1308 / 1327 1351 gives -3.70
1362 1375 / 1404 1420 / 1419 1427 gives 0.01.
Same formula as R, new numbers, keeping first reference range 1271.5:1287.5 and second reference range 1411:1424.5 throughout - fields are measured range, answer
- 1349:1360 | -2.6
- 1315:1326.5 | -2.6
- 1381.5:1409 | -1.4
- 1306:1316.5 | -2.4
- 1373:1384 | 2.3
